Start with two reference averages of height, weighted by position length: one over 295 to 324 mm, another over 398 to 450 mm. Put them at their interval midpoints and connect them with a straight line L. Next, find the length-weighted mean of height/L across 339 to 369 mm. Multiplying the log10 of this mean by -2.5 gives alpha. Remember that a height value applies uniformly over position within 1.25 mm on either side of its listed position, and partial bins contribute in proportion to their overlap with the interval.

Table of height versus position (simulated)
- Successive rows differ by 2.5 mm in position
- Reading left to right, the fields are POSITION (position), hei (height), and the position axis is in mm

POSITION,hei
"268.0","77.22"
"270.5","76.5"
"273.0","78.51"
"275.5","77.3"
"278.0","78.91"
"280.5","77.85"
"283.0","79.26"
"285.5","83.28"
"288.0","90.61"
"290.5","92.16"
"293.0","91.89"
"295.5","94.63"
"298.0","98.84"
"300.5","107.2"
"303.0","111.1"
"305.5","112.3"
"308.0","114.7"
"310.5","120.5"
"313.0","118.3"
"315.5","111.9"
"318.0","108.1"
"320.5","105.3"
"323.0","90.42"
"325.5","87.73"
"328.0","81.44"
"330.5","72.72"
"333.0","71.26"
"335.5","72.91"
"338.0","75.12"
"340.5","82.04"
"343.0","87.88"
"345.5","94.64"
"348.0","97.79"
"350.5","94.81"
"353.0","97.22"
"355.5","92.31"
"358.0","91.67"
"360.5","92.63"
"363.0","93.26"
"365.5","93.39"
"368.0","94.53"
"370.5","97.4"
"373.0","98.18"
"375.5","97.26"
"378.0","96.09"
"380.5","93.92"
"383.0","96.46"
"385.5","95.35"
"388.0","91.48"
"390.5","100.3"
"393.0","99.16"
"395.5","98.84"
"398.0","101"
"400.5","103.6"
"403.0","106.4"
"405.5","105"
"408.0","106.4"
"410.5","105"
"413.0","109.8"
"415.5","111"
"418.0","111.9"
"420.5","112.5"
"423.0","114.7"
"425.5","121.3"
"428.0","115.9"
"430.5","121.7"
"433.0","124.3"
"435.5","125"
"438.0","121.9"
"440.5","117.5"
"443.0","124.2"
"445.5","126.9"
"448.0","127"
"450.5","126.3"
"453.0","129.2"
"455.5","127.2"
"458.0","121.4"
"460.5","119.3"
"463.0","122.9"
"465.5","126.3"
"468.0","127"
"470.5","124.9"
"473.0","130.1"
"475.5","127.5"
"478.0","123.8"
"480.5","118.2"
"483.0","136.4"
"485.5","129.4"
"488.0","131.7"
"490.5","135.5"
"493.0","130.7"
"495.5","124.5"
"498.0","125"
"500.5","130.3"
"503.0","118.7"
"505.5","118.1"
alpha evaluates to 0.20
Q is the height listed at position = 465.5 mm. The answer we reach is 126.3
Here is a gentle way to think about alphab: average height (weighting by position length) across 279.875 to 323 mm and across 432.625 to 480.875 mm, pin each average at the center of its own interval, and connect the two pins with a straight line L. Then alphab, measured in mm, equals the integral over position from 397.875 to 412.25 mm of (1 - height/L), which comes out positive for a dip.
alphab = 1.45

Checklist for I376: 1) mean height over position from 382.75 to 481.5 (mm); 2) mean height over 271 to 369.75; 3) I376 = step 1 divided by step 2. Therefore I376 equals 1.2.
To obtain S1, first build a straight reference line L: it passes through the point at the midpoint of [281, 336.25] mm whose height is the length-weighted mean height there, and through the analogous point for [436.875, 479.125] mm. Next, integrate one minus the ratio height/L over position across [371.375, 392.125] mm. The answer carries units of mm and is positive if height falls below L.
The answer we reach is 2.6 mm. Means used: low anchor 96.2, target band 96.2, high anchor 125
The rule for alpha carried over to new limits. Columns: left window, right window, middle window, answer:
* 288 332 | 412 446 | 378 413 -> 0.13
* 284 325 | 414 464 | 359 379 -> 0.17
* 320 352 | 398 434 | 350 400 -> 0.02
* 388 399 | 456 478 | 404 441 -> -0.05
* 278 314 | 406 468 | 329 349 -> 0.27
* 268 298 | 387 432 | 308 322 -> -0.24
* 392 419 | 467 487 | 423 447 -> -0.07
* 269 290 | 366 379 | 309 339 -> -0.06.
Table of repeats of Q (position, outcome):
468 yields 127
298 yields 98.84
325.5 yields 87.73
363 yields 93.26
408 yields 106.4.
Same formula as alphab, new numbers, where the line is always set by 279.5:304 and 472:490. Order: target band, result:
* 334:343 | 2.1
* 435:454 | -0.5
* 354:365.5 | 1.4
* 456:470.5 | 0.2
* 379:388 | 1.2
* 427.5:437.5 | -0.2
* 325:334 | 2.0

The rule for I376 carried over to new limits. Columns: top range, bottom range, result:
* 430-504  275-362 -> 1.35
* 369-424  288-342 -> 1.06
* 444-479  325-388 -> 1.40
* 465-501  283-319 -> 1.24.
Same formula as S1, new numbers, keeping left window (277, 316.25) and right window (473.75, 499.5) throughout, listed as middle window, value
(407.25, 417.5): 0.74 mm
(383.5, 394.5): 1.61 mm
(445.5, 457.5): -0.40 mm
